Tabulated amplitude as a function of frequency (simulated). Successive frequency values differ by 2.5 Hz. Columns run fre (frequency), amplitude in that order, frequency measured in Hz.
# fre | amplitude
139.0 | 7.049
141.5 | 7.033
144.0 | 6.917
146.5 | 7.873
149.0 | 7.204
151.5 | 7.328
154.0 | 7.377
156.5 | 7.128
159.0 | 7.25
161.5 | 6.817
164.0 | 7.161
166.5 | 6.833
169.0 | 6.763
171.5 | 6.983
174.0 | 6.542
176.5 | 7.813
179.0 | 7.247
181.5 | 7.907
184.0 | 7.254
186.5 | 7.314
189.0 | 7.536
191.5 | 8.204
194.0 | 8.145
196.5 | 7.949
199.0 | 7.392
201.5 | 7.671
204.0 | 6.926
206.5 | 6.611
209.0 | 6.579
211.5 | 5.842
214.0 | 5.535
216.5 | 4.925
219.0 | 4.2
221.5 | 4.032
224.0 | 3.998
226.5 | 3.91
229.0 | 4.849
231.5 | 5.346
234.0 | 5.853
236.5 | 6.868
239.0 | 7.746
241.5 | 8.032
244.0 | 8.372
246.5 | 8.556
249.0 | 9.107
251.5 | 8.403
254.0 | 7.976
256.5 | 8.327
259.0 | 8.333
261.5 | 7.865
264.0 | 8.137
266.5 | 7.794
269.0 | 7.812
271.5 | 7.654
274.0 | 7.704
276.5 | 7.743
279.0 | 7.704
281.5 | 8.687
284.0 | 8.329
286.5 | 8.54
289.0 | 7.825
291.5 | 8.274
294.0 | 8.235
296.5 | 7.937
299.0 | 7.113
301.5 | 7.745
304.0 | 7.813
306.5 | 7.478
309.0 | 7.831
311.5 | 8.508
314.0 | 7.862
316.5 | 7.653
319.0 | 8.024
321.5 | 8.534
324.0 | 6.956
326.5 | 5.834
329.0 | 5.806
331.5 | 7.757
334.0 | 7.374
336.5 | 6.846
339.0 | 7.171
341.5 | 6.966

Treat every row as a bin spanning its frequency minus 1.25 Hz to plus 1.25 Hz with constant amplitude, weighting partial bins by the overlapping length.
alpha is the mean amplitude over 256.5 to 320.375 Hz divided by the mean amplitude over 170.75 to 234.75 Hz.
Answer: 1.2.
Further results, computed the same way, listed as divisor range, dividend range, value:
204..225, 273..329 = 1.46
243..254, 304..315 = 0.93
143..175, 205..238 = 0.75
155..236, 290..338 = 1.16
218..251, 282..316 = 1.27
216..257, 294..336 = 1.16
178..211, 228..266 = 1.03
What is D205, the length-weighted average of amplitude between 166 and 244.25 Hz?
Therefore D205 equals 6.57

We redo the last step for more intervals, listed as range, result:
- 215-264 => 6.7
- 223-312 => 7.57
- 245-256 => 8.49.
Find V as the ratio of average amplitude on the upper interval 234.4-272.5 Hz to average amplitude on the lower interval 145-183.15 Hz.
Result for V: 1.1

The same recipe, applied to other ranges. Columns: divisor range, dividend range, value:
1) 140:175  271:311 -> 1.12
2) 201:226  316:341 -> 1.30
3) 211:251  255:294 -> 1.32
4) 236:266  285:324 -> 0.97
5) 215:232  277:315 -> 1.80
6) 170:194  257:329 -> 1.05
